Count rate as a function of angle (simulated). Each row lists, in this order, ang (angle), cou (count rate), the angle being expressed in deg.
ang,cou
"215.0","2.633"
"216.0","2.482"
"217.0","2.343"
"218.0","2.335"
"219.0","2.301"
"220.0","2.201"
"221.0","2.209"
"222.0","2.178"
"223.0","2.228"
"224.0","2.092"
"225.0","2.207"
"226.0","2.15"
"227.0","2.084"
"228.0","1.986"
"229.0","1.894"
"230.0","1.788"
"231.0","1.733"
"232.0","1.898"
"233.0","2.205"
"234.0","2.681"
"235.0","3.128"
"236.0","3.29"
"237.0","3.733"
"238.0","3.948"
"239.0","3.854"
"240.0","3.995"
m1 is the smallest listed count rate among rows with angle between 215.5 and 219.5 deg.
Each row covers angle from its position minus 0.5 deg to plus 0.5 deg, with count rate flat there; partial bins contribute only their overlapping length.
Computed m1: 2.301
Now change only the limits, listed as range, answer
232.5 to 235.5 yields 2.205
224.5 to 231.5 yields 1.733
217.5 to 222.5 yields 2.178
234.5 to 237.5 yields 3.128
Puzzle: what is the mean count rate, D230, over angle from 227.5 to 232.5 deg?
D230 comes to 1.86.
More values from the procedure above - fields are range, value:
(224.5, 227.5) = 2.15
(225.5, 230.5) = 1.98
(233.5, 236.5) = 3.03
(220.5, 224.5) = 2.18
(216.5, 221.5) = 2.28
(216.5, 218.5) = 2.34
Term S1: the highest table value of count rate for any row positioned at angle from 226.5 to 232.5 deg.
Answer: 2.084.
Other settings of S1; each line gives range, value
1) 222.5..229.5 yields 2.228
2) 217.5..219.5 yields 2.335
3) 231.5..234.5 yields 2.681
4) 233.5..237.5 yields 3.733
